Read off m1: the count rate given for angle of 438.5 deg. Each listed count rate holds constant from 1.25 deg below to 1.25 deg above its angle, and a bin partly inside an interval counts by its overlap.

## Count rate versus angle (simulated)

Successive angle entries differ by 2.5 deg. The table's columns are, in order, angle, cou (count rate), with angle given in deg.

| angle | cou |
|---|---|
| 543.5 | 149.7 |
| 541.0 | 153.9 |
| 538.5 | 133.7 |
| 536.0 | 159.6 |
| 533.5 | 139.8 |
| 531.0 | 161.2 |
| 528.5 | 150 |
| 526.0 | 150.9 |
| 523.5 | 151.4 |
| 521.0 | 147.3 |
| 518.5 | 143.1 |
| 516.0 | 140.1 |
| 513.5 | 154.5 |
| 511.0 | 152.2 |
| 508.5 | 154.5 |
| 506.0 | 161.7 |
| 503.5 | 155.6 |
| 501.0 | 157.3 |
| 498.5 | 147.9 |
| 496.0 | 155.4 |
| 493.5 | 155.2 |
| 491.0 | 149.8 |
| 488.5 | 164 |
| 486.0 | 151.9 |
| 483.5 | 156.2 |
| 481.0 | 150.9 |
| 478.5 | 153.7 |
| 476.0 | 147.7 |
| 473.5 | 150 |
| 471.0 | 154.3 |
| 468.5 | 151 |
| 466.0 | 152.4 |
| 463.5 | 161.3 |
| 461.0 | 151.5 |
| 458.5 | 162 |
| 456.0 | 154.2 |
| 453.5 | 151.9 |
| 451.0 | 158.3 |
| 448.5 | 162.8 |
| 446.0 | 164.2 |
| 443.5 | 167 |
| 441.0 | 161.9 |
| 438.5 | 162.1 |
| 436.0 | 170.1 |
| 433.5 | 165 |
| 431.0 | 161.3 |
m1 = 162.1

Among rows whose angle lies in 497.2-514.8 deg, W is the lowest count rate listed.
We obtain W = 147.9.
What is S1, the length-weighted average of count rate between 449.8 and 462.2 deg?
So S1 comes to 156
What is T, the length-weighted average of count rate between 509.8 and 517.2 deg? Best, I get 149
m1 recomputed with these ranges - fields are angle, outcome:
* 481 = 150.9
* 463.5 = 161.3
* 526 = 150.9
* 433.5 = 165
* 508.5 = 154.5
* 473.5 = 150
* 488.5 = 164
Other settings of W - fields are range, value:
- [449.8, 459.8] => 151.9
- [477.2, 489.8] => 150.9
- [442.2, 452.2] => 158.3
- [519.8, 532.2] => 147.3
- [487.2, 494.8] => 149.8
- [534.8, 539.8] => 133.7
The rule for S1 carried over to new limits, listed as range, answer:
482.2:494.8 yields 155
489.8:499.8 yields 152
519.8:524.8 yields 149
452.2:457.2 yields 153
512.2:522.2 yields 146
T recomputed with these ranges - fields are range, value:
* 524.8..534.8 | 151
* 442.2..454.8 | 161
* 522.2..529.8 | 151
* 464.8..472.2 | 153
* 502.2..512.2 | 156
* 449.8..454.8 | 155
